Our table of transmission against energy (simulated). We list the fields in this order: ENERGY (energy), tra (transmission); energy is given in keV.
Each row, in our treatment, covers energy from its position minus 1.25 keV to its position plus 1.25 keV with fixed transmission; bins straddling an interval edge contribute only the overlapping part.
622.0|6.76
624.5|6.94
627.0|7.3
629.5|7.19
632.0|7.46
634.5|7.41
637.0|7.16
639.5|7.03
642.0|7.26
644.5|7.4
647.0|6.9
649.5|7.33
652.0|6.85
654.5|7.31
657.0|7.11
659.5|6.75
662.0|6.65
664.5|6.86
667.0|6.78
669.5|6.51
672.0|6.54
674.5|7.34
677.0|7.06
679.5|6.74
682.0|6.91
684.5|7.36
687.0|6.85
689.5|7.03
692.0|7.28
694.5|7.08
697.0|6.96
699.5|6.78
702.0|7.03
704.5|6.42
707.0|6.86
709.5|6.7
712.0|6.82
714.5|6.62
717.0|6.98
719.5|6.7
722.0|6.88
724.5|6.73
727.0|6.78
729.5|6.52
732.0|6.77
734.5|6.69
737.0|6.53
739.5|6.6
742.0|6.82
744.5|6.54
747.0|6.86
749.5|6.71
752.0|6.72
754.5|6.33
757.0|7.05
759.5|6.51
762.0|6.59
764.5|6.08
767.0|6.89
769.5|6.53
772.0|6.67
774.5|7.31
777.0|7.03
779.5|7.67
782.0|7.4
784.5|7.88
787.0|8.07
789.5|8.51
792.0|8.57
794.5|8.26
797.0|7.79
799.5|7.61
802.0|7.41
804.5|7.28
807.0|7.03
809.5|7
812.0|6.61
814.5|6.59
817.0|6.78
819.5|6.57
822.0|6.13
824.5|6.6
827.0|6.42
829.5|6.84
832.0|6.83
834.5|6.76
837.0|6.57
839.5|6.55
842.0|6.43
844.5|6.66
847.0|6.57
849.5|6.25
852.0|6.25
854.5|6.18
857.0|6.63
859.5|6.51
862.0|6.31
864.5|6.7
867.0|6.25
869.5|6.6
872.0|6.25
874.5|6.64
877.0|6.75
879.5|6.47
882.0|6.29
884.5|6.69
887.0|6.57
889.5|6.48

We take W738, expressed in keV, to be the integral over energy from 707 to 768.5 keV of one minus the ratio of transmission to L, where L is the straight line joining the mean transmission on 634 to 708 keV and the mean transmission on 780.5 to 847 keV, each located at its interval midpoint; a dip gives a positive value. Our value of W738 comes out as 3.1 keV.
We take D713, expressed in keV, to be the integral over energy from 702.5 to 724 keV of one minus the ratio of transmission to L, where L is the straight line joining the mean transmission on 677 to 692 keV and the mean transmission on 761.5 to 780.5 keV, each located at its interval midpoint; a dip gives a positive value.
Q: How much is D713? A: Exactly 0.61 keV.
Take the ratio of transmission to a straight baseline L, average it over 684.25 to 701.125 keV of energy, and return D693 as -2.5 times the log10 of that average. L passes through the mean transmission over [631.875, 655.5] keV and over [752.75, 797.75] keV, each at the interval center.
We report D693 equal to 0.03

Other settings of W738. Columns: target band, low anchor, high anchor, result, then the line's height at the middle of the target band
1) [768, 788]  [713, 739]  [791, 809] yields 0.2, 7.38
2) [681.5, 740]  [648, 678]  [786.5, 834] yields 1.5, 7.01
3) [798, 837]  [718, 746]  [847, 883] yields -1.8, 6.53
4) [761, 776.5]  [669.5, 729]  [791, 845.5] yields 0.5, 6.93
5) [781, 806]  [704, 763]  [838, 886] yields -4.8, 6.59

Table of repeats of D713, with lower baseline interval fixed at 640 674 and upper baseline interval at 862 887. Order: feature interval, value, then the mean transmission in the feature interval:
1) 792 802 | -1.9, 7.91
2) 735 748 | 0.2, 6.67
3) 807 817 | -0.2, 6.78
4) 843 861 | 0.3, 6.43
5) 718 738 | 0.3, 6.71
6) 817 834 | 0.0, 6.59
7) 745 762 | 0.2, 6.68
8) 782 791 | -1.8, 8.06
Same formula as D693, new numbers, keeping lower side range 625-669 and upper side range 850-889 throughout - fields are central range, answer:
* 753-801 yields -0.089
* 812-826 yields 0.012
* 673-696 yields -0.012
